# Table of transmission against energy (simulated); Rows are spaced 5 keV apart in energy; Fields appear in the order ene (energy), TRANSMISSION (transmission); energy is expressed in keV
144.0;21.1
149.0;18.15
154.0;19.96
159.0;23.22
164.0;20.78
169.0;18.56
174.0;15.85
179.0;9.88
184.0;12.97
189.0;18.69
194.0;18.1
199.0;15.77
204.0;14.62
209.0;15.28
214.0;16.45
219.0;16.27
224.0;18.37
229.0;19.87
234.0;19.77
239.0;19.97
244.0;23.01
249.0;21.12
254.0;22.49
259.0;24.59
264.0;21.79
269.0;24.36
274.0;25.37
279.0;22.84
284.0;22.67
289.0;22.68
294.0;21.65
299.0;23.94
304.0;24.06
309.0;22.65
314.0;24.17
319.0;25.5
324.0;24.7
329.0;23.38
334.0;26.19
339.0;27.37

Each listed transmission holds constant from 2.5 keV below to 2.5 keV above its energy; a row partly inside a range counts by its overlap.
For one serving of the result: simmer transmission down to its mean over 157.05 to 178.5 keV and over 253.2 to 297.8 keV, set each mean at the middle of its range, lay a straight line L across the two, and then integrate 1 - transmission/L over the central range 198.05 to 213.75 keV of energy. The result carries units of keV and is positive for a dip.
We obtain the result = 3.8 keV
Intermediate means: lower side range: 18.6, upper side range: 23.2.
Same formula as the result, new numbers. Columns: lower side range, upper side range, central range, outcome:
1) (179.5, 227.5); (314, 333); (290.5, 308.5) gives -0.2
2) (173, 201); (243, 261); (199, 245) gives 3.4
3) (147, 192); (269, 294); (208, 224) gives 2.8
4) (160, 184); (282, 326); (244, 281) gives -3.3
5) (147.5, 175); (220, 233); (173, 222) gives 9.7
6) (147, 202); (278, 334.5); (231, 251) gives -0.4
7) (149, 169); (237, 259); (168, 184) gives 5.2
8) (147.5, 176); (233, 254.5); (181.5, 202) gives 3.9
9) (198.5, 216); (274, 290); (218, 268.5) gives -4.8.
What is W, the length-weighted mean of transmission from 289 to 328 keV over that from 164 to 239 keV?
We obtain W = 1.4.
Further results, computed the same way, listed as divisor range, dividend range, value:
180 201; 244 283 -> 1.46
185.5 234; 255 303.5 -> 1.36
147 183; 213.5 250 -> 1.09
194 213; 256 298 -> 1.48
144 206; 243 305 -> 1.33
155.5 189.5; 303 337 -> 1.43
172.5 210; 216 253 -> 1.31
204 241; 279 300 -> 1.28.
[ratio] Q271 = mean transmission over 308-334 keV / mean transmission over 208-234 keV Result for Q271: 1.4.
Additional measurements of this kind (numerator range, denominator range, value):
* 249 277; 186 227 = 1.41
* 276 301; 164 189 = 1.48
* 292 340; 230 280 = 1.08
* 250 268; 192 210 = 1.44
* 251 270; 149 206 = 1.35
